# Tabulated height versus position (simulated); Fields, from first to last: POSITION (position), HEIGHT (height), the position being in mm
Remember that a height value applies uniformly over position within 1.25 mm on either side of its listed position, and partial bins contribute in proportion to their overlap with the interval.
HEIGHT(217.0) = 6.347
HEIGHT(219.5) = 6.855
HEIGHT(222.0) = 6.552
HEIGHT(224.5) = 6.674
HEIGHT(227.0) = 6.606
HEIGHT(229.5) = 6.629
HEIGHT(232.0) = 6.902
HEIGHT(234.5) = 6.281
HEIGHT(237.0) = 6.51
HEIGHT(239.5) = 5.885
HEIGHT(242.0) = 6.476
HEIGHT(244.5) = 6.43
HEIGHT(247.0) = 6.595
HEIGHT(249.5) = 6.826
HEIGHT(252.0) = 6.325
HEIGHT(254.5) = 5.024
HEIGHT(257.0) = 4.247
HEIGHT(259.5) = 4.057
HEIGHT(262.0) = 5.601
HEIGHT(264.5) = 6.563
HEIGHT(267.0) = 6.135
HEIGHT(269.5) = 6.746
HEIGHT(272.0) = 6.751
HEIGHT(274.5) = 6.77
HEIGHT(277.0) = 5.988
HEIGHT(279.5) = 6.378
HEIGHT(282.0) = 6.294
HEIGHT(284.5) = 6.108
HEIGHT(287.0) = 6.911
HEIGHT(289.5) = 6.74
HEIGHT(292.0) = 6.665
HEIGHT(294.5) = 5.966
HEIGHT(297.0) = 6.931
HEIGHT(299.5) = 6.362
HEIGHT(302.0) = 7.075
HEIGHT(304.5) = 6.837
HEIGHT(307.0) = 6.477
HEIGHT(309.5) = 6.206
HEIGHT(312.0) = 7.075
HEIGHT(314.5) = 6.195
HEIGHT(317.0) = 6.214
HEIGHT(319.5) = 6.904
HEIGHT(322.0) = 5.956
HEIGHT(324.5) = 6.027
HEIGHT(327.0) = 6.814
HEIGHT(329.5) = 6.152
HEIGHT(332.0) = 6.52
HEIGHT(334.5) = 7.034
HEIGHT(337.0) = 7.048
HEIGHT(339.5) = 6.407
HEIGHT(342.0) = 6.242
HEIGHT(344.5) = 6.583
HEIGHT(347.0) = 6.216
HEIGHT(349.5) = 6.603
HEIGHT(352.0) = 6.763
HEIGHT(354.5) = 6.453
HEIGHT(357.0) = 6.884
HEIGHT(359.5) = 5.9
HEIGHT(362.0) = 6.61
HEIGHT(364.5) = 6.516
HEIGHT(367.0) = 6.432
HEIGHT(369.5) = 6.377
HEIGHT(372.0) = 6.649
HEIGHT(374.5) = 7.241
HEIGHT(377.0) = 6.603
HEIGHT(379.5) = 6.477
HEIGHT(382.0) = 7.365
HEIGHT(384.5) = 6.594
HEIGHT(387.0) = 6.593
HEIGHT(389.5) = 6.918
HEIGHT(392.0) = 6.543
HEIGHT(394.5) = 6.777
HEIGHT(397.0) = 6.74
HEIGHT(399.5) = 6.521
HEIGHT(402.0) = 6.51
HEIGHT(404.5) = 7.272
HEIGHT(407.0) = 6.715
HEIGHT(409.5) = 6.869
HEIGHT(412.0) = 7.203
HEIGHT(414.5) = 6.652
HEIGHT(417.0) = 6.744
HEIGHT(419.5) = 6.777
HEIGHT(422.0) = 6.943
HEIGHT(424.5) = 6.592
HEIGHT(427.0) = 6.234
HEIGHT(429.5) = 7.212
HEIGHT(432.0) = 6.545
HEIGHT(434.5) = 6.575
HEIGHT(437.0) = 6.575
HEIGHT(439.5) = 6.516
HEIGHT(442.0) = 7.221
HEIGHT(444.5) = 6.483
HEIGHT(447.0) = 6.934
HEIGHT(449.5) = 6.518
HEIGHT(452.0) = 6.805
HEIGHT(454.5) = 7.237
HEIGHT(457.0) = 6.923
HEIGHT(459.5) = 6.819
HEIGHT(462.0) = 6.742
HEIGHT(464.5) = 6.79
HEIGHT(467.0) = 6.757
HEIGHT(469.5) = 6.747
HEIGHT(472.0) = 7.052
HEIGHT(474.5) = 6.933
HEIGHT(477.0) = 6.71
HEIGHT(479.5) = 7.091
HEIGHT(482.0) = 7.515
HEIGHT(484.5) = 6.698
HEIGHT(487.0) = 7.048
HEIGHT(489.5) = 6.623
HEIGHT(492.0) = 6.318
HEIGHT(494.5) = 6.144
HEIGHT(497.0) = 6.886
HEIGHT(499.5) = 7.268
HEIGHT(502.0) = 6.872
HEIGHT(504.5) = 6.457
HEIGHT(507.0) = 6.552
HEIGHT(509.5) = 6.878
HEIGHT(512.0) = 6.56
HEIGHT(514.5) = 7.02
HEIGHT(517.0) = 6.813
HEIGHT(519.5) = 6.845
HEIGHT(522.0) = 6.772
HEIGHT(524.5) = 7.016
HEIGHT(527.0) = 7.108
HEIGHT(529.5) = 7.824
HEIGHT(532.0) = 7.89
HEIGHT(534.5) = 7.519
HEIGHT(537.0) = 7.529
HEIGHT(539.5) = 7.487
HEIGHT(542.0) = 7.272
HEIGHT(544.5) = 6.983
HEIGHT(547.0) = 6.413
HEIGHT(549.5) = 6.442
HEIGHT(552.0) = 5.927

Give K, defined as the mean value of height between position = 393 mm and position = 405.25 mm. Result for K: 6.74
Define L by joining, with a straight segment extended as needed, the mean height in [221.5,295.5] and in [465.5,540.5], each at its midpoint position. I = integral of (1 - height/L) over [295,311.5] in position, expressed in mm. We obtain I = -0.66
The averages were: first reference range 6.25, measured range 6.64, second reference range 6.96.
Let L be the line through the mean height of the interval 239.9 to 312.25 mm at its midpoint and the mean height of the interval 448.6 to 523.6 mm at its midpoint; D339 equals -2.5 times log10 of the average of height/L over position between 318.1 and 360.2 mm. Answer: -0.01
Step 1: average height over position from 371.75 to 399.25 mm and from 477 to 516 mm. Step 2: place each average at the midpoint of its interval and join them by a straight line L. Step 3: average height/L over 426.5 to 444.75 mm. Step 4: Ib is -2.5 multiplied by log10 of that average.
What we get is 0.013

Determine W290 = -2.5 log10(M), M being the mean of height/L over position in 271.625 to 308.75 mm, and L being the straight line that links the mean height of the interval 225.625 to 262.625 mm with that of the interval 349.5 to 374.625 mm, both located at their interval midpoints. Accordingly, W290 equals -0.05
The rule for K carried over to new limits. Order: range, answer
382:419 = 6.78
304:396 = 6.57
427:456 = 6.76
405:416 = 6.89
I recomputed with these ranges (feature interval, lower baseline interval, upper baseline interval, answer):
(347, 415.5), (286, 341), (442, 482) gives 0.18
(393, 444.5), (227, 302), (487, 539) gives -0.46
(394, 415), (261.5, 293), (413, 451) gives -0.48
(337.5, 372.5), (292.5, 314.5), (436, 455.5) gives 0.94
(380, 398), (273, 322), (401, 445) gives -0.22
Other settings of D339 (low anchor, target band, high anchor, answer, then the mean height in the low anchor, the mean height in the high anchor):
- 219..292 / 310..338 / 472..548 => -0.01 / 6.27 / 6.97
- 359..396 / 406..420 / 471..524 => -0.02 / 6.66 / 6.81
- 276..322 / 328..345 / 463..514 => 0.00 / 6.51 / 6.8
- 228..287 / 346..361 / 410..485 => 0.00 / 6.17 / 6.82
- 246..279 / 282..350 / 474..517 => -0.06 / 5.98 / 6.8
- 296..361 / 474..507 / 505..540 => 0.03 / 6.53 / 7.11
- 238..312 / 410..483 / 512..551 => 0.00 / 6.27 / 7.1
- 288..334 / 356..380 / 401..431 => 0.02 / 6.52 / 6.81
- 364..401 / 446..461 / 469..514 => -0.02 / 6.69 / 6.8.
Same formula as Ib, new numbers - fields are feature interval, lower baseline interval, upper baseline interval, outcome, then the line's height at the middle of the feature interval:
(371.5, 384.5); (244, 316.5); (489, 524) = -0.062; 6.47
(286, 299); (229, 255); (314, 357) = -0.030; 6.44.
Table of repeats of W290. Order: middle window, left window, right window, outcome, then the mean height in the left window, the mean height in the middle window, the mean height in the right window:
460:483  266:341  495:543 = 0.00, 6.52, 6.92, 7.07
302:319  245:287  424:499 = -0.06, 6.06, 6.56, 6.78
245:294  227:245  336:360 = 0.06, 6.46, 6.15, 6.52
